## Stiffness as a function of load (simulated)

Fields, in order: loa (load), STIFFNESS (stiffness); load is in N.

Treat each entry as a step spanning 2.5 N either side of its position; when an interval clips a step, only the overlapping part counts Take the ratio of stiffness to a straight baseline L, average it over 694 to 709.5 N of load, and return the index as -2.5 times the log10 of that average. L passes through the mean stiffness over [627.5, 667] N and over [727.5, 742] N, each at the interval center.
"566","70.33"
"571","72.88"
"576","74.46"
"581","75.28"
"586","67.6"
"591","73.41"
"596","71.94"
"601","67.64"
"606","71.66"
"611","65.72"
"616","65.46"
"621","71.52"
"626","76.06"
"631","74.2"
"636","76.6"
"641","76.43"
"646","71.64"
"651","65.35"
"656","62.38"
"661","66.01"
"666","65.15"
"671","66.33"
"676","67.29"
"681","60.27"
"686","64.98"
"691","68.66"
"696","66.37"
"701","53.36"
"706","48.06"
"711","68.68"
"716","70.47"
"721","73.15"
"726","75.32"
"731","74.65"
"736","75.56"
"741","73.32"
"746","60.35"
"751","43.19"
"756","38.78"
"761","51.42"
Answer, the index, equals 0.28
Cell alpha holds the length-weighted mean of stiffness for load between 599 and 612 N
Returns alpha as 68.7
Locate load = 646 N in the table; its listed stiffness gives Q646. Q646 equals 71.64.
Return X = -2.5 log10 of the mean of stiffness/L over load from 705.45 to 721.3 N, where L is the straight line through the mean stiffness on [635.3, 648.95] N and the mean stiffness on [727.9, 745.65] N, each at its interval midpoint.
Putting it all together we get 0.11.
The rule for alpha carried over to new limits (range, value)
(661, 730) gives 65.5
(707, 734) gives 71.2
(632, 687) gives 67.7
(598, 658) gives 70.5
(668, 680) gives 65.9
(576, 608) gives 71.5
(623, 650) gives 74.4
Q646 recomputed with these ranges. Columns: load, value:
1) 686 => 64.98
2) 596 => 71.94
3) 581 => 75.28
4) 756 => 38.78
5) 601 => 67.64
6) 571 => 72.88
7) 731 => 74.65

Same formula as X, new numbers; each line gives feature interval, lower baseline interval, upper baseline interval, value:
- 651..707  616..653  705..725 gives 0.11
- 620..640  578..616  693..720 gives -0.11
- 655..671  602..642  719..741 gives 0.12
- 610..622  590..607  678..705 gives 0.03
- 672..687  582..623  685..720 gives 0.01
